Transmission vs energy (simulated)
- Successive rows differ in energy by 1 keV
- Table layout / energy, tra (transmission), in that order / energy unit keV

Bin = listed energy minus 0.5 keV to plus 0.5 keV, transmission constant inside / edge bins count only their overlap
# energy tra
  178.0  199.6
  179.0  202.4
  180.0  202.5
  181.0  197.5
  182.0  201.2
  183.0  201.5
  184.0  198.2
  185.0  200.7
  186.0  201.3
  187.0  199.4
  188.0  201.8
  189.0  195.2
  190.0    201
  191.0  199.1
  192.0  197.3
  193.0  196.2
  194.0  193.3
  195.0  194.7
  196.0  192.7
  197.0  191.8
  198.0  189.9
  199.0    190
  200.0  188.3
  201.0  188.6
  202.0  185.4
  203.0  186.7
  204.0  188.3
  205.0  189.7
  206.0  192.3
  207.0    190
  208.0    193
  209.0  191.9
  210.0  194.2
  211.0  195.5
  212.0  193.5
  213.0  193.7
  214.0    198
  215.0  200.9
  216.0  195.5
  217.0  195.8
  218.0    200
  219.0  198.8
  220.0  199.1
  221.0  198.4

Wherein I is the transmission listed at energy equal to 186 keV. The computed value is 201.3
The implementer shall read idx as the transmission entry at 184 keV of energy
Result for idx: 198.2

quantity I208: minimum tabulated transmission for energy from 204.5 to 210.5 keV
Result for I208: 189.7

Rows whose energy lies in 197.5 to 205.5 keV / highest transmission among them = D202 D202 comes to 190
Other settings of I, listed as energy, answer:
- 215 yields 200.9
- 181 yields 197.5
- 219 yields 198.8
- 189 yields 195.2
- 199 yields 190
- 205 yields 189.7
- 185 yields 200.7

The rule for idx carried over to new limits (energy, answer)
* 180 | 202.5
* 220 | 199.1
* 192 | 197.3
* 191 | 199.1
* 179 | 202.4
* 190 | 201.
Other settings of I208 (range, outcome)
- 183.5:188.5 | 198.2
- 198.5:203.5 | 185.4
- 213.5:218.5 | 195.5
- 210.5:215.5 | 193.5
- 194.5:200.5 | 188.3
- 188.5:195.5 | 193.3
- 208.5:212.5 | 191.9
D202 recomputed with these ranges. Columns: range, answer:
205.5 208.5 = 193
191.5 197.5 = 197.3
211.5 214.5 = 198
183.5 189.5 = 201.8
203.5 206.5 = 192.3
